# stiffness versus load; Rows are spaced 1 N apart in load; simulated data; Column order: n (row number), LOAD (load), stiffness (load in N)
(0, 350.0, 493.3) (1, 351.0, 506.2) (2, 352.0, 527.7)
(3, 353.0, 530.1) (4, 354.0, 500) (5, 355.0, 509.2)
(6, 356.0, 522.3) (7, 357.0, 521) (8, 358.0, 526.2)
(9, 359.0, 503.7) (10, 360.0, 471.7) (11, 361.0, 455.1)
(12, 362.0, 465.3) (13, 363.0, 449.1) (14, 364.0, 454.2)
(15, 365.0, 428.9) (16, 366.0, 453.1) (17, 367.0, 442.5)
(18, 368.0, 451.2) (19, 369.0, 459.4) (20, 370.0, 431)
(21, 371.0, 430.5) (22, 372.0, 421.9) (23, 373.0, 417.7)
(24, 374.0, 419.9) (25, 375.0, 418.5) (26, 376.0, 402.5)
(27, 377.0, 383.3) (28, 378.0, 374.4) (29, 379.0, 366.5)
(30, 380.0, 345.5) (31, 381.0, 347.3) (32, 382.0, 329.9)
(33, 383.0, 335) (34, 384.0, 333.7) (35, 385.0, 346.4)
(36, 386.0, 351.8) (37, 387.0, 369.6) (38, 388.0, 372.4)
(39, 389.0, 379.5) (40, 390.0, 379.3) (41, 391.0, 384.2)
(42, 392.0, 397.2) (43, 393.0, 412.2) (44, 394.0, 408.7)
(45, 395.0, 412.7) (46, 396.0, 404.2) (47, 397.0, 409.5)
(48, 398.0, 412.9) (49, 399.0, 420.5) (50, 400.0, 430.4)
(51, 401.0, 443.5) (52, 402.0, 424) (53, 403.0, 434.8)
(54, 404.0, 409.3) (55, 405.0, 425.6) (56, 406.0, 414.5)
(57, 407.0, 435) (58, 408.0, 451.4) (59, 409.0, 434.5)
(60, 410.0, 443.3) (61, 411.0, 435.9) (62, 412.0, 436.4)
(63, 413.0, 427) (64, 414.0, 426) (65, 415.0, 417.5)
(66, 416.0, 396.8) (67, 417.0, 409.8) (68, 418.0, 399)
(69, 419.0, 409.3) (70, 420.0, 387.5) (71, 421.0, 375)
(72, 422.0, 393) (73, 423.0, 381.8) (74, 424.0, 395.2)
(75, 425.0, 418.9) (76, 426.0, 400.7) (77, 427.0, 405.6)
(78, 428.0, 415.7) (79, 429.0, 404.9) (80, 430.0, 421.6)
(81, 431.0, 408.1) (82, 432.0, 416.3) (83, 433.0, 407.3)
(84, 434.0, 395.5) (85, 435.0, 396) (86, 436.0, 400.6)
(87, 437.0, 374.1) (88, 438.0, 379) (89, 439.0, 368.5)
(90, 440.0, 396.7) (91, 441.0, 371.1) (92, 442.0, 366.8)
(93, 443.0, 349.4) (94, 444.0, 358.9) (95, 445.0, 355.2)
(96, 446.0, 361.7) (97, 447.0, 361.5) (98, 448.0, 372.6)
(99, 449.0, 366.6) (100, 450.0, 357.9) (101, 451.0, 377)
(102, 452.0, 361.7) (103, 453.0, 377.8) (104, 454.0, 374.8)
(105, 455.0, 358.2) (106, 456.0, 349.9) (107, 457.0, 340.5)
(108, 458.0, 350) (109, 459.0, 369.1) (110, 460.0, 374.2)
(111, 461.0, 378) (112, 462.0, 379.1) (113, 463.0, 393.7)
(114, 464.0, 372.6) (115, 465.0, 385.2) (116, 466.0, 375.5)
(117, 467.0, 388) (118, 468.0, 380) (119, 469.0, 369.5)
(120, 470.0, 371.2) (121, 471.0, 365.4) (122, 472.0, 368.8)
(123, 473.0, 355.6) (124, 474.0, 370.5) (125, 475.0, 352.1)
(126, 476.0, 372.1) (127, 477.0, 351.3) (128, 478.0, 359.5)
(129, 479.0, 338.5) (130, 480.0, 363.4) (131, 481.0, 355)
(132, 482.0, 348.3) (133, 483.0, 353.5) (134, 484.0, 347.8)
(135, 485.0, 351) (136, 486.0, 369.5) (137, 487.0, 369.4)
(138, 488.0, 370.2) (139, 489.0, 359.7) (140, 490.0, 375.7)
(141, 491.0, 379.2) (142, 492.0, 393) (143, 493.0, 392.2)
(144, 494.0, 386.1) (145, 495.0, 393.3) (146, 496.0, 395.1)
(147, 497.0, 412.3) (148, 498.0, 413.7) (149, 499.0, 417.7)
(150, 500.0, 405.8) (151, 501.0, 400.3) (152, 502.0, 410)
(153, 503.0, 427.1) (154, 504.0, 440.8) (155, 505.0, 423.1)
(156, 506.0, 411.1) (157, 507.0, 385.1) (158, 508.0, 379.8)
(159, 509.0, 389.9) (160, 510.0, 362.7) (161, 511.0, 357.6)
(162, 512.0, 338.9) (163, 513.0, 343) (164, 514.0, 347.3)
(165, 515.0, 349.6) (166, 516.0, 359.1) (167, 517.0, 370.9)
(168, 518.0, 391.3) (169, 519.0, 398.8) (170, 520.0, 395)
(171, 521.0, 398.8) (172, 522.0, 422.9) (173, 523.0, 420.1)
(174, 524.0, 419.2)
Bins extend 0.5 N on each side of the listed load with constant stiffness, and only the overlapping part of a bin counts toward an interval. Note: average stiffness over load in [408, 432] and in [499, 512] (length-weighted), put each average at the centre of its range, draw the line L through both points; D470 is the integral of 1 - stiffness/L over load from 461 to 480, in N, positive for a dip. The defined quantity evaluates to 1.60 N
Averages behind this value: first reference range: 412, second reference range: 398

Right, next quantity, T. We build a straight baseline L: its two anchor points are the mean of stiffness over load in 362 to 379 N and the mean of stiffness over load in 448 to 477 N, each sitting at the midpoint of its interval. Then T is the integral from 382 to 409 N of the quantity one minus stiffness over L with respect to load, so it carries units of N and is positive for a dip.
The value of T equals 0.74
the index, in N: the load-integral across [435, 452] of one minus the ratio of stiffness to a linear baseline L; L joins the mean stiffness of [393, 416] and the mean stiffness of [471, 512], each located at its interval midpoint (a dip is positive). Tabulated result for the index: 1.4 N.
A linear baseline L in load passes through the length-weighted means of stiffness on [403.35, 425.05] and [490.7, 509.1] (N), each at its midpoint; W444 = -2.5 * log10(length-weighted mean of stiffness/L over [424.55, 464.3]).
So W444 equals 0.086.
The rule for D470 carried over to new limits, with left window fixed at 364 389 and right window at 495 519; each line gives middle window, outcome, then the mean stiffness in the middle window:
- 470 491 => 1.6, 361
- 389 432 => -2.2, 413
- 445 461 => 1.1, 364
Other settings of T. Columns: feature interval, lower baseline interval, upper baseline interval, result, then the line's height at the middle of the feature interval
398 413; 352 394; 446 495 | -1.0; 404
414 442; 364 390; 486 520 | -0.5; 391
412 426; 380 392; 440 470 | -1.6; 363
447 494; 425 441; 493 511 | 3.9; 400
